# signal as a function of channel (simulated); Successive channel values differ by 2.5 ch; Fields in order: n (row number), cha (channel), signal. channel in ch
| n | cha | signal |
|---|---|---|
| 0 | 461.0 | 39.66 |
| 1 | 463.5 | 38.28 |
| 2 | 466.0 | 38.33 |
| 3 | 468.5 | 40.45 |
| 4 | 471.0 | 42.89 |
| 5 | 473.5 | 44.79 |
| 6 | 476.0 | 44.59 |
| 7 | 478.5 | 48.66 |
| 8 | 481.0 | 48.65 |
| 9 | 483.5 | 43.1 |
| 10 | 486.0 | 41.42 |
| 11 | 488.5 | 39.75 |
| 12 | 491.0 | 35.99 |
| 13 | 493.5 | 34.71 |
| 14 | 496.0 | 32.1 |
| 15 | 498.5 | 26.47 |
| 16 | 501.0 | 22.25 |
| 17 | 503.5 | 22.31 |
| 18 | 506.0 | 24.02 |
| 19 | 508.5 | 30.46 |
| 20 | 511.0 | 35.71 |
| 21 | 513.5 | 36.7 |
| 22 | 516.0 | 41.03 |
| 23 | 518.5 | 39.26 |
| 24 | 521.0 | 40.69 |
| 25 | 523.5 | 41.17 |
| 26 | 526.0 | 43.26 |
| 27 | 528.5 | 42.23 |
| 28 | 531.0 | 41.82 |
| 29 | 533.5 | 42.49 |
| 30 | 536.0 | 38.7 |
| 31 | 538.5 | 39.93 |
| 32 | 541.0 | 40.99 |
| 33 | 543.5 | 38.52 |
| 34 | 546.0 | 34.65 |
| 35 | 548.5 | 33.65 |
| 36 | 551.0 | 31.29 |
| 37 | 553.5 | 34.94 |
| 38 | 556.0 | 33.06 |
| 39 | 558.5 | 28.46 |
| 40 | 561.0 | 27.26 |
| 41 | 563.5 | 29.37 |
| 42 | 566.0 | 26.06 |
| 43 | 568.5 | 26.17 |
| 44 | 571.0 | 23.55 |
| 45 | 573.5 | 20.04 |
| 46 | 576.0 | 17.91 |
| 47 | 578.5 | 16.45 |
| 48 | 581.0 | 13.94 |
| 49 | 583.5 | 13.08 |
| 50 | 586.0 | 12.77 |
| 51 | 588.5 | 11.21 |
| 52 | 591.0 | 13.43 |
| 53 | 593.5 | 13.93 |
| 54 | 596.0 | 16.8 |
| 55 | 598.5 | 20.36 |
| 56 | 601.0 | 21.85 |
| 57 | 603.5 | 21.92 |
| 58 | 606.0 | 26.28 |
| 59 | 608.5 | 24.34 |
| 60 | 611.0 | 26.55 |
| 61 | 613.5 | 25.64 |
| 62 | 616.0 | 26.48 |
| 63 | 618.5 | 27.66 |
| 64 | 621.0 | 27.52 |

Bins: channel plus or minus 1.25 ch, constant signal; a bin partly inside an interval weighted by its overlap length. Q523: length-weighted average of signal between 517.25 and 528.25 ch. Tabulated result 41.2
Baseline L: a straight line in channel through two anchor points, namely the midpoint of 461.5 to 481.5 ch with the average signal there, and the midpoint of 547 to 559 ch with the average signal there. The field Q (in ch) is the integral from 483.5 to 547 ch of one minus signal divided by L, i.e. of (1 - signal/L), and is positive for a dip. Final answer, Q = 1.16 ch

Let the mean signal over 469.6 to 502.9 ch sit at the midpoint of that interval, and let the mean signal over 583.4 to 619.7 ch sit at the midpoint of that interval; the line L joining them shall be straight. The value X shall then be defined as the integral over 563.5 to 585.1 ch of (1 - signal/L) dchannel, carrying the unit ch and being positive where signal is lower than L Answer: 4.2 ch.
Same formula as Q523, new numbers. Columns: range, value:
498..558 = 35.7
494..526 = 33.1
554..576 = 26.5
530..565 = 35.3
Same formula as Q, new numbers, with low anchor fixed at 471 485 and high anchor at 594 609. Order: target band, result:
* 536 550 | -1.97 ch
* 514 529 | -1.61 ch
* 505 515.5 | 1.77 ch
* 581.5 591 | 4.59 ch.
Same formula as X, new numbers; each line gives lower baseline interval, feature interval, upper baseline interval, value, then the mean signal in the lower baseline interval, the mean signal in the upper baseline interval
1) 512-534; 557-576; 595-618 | 3.88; 40.8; 23.6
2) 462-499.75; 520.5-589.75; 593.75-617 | 1.16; 40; 22.9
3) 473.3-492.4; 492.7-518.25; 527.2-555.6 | 6.38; 43.2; 38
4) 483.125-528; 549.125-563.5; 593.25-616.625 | -1.13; 35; 22.7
